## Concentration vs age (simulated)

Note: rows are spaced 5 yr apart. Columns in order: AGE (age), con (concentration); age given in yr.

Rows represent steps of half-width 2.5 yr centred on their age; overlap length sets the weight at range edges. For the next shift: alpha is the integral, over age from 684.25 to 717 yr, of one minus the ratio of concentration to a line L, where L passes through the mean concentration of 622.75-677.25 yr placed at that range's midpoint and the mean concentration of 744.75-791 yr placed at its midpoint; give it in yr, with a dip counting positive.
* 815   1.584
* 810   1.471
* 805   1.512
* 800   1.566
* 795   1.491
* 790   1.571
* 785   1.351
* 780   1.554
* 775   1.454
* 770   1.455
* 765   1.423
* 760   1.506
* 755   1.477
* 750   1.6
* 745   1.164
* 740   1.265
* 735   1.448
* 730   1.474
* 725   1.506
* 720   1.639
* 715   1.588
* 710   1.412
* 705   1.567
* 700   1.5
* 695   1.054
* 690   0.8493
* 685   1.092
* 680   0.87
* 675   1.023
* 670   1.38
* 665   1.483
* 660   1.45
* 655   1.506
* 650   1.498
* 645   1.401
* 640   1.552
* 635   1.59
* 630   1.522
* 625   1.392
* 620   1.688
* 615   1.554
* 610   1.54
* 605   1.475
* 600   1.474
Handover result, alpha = 3.38 yr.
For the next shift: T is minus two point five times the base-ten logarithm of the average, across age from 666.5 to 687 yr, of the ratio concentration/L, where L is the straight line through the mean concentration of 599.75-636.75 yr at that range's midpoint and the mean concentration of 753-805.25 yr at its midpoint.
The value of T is 0.34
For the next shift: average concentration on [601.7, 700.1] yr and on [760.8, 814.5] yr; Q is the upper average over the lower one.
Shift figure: 1.09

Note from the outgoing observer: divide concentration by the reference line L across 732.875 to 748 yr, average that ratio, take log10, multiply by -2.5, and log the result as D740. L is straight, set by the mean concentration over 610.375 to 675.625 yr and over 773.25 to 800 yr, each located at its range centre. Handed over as 0.15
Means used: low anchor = 1.48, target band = 1.3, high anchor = 1.49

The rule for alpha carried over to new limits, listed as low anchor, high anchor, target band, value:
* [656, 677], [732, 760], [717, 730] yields -1.5 yr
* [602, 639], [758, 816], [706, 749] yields 1.7 yr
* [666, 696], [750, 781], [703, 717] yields -3.6 yr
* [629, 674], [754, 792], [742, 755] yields 0.7 yr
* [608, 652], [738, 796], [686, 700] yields 4.0 yr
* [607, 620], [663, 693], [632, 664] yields -4.3 yr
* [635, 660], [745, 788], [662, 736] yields 7.8 yr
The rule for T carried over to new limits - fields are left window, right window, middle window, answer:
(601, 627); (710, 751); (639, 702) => 0.173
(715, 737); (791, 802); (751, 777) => 0.042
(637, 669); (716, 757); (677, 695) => 0.466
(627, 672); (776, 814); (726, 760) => 0.060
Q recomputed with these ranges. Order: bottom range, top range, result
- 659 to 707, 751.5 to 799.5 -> 1.22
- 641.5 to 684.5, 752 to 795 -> 1.12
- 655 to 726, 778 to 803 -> 1.14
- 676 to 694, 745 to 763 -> 1.55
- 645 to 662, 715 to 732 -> 1.05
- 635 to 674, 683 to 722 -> 0.92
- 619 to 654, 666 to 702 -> 0.74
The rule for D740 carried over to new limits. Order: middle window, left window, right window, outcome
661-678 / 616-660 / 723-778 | 0.15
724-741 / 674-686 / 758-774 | -0.13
